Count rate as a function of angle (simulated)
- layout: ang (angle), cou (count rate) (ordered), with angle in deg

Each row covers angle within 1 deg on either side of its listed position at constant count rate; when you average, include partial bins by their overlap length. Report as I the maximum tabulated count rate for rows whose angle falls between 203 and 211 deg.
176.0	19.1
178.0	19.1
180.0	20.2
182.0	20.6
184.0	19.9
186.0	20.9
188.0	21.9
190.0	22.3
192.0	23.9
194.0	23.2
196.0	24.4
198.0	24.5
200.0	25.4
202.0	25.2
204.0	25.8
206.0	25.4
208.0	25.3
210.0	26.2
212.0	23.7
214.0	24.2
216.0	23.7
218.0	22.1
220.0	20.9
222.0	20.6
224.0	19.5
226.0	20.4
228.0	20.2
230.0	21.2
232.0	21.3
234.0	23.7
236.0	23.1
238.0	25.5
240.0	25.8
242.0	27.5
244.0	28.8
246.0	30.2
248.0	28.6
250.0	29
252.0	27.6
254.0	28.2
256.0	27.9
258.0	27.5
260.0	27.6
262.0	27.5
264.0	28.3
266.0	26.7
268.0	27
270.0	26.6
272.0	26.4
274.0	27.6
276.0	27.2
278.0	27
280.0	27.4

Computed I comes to 26.2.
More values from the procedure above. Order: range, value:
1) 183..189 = 21.9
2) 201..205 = 25.8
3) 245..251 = 30.2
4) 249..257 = 29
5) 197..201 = 25.4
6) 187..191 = 22.3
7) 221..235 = 23.7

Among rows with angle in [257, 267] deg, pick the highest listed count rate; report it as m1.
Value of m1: 28.3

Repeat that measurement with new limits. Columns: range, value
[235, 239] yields 25.5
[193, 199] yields 24.5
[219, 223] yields 20.9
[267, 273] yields 27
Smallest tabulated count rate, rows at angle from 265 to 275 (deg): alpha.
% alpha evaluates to 26.4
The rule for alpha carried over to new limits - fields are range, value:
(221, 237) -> 19.5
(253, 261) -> 27.5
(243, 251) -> 28.6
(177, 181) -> 19.1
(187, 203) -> 21.9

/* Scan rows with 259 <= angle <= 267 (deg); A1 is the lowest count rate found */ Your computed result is 26.7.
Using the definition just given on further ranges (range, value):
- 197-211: 24.5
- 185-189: 20.9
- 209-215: 23.7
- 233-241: 23.1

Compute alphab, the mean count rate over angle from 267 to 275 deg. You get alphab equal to 26.9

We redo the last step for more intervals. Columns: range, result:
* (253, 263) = 27.7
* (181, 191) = 21.1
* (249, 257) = 28.2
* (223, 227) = 19.9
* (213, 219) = 23.3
